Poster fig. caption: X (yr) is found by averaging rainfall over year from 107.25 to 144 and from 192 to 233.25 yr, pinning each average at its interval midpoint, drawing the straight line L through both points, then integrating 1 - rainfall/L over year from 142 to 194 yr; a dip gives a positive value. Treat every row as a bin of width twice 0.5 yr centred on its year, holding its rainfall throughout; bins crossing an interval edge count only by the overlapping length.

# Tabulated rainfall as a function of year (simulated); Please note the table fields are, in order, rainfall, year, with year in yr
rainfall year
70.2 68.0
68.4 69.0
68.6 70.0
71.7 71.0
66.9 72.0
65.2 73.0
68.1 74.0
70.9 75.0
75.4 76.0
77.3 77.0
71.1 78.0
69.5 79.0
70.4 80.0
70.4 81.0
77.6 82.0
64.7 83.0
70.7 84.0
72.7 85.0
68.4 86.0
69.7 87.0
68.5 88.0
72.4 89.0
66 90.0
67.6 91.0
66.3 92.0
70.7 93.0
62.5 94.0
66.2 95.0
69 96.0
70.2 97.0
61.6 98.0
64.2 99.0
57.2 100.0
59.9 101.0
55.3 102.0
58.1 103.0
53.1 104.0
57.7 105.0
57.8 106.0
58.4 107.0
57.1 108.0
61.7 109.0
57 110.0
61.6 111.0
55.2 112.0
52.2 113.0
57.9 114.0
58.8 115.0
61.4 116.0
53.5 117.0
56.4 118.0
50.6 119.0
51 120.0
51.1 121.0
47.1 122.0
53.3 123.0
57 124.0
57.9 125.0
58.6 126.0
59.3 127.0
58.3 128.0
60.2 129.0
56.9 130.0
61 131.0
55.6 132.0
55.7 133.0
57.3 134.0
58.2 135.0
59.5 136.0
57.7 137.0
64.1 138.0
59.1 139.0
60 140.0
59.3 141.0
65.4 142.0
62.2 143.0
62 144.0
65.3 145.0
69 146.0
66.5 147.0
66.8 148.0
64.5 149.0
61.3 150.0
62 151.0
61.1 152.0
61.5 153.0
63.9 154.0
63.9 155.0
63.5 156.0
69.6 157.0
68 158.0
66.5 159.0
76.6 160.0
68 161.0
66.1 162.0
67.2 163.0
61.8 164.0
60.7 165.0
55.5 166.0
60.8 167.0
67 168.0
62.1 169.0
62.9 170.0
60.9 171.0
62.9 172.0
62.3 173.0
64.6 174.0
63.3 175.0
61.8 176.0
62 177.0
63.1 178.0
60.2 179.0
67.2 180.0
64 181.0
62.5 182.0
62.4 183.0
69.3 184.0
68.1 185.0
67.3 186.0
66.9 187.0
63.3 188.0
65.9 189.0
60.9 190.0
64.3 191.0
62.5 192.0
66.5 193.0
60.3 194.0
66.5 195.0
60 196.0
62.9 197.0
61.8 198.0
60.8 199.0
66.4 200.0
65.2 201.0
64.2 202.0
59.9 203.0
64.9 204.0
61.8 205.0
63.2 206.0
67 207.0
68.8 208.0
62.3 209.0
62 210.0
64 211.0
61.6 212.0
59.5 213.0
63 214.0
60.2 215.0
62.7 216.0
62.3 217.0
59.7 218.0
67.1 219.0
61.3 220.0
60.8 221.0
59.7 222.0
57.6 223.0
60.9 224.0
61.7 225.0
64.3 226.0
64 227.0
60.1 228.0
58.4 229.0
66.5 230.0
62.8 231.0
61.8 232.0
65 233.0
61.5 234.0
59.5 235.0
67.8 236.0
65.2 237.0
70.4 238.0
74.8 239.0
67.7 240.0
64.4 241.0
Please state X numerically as -3.67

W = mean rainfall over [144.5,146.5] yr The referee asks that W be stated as 67.2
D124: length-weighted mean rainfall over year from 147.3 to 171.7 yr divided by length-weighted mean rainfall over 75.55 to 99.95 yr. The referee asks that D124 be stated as 0.93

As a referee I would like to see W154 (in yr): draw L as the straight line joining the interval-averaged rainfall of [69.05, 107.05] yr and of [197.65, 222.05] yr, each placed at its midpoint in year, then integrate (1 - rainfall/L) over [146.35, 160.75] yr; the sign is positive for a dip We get -0.18 yr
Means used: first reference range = 66.8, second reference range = 62.9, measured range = 65.5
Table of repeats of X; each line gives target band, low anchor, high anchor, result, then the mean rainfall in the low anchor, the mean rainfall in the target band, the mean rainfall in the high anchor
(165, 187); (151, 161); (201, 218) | 0.49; 66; 63.4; 62.9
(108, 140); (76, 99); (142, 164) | 4.82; 69.3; 57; 65.4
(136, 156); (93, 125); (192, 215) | -0.92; 58.1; 62.9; 63.2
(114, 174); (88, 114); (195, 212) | 1.40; 61.6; 61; 63.5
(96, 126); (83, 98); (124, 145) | 3.25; 68.3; 57.3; 59.5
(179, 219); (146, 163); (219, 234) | -0.15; 65.8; 63.6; 61.9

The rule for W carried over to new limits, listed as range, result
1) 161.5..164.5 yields 65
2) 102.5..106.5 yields 56.7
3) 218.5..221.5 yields 63.1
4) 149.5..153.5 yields 61.5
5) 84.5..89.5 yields 70.3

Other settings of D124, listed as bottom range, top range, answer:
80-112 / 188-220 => 0.98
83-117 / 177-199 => 1.02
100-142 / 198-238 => 1.10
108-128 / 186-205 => 1.14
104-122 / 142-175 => 1.15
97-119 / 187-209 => 1.10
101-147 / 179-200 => 1.11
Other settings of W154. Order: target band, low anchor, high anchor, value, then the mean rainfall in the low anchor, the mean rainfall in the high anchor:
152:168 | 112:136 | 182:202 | -1.2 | 56.1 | 64.2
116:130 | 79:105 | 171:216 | 2.2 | 66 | 63.5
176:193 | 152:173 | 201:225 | -0.2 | 64.3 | 62.4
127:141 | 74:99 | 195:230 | 1.7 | 69.4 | 62.5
